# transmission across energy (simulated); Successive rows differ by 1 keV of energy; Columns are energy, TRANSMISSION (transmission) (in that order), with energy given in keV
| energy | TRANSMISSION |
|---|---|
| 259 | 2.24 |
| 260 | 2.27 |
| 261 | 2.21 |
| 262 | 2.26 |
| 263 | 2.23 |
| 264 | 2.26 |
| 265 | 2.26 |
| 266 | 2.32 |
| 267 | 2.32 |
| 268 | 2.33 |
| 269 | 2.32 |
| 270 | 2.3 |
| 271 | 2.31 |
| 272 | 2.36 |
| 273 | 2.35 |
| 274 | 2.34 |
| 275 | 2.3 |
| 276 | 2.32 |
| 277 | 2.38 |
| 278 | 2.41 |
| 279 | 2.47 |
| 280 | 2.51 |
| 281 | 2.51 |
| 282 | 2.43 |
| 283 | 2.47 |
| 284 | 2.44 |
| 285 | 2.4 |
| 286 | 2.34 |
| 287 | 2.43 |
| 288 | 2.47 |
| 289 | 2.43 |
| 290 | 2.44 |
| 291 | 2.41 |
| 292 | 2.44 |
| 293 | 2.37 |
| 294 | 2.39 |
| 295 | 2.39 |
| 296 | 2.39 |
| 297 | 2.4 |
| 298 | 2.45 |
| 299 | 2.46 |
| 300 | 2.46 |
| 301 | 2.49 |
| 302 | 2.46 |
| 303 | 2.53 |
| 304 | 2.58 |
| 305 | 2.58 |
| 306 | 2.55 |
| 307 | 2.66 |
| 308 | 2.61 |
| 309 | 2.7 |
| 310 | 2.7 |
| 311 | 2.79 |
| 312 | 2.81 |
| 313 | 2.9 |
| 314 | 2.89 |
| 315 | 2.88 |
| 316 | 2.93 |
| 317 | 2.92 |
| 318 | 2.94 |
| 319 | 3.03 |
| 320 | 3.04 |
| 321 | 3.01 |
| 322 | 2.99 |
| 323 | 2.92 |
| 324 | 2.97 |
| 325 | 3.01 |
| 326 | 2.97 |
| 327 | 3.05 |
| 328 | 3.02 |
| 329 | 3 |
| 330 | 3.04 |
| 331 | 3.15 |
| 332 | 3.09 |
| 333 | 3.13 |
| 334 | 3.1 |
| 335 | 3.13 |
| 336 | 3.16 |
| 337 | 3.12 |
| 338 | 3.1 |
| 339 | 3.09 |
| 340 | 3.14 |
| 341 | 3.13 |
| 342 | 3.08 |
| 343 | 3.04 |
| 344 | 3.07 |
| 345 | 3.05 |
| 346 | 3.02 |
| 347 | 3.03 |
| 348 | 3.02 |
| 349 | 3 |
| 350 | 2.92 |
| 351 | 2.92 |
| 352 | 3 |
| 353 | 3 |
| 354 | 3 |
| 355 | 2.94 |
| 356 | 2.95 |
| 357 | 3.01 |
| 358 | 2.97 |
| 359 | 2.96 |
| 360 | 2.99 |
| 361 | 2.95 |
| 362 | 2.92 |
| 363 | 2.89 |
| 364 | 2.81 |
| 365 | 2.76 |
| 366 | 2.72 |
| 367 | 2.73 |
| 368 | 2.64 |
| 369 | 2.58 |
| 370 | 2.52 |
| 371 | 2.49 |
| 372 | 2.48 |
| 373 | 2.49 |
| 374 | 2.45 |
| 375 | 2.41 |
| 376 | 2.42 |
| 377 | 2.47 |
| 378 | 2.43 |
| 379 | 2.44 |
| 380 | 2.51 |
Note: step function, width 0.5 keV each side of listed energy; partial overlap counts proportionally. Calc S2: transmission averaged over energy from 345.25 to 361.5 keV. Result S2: 2.98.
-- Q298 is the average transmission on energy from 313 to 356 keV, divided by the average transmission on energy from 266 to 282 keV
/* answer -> 1.28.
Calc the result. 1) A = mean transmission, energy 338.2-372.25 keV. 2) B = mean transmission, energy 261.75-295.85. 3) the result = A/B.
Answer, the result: 1.23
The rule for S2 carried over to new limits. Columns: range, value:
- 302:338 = 2.91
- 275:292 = 2.43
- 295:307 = 2.49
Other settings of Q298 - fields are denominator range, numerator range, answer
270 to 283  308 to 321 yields 1.20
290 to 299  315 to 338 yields 1.26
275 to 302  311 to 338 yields 1.24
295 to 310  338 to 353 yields 1.20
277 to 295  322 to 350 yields 1.26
